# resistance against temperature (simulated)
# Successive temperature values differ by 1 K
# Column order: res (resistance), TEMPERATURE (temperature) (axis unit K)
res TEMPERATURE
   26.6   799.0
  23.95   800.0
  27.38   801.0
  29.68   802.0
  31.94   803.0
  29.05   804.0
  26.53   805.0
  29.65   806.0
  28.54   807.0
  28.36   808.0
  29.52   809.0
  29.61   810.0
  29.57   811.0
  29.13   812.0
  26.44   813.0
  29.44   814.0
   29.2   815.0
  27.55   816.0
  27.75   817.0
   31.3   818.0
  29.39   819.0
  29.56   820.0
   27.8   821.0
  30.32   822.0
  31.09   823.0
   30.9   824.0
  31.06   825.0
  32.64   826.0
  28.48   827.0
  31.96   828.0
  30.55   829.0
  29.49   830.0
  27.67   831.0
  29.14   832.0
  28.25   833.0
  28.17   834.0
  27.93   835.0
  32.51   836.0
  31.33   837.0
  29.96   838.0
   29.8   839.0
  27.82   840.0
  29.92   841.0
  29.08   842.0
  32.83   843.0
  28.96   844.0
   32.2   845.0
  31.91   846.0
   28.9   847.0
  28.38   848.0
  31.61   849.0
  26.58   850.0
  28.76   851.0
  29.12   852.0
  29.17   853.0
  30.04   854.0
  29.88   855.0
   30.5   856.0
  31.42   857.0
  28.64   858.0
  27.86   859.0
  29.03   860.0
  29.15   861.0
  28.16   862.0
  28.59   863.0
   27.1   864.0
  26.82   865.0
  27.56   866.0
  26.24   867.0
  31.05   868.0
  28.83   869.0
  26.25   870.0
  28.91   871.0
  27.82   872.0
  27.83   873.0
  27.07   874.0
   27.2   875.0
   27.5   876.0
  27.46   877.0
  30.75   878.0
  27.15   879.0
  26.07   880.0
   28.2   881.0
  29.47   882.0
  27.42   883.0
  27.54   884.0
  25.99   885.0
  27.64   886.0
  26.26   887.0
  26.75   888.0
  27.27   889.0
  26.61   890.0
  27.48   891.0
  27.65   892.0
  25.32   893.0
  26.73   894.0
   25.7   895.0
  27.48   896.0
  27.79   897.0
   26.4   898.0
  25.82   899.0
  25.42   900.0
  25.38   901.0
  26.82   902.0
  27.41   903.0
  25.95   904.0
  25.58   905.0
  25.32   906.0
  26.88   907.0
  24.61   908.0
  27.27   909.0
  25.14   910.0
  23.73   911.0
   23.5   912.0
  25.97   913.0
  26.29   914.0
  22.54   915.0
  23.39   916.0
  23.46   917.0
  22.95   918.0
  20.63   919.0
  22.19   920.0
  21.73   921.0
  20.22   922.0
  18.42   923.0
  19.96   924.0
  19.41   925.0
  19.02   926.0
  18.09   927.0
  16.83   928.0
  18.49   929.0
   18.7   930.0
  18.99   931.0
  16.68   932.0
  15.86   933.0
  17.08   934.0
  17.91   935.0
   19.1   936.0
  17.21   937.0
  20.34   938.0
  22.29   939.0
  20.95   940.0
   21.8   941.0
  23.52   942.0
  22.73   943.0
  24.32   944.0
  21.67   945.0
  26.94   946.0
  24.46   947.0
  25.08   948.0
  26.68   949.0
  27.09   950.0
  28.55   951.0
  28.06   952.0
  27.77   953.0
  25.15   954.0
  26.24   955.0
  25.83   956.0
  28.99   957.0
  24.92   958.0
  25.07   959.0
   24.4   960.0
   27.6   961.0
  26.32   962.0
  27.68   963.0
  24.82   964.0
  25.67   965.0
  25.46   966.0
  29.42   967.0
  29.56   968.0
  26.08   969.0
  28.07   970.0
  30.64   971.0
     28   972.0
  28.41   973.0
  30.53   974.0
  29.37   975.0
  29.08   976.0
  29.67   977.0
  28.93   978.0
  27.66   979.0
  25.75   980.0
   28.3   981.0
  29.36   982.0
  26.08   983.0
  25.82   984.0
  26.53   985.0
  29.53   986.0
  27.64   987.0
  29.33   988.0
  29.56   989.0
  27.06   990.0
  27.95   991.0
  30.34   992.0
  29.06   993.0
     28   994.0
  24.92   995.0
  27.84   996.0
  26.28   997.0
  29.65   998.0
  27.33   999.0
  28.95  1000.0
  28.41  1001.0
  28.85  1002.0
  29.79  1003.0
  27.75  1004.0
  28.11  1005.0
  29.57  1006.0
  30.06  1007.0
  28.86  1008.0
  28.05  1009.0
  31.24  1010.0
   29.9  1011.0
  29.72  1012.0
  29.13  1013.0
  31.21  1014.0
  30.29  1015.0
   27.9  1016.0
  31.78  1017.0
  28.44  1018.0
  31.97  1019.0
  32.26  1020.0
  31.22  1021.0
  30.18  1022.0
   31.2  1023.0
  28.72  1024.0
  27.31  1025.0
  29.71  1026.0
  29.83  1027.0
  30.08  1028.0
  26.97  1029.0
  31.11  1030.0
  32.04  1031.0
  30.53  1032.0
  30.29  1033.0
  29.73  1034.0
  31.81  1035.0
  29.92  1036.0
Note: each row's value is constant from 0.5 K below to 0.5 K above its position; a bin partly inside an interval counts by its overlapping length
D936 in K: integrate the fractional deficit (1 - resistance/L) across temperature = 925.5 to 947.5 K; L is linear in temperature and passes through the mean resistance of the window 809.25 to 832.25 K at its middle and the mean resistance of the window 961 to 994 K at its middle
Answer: 6.4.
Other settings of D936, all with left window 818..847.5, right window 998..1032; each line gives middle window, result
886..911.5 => 3.1 K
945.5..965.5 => 2.3 K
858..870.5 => 0.8 K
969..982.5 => 0.5 K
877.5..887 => 0.7 K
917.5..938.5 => 7.6 K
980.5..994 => 0.7 K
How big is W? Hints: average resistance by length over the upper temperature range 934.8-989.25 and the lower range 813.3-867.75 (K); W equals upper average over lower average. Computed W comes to 0.89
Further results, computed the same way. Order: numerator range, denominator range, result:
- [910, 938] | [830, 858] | 0.69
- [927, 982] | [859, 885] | 0.89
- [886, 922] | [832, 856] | 0.85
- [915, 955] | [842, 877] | 0.75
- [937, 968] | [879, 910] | 0.95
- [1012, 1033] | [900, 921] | 1.22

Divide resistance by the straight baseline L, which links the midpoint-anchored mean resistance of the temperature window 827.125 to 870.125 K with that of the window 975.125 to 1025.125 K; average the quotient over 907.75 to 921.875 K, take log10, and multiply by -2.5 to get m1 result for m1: 0.22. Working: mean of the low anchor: 29.3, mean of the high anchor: 28.9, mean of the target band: 23.7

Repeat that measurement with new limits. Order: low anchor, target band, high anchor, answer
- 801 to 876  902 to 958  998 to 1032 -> 0.27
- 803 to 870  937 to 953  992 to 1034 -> 0.21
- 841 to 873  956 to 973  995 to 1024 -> 0.09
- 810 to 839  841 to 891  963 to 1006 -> 0.03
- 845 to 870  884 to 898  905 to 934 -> -0.08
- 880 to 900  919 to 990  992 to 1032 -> 0.15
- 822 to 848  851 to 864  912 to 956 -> -0.04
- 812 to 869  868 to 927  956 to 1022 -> 0.14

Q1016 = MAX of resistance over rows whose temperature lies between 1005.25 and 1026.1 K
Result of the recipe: 32.26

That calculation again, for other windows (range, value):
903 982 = 30.64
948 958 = 28.99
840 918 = 32.83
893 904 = 27.79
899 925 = 27.41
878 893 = 30.75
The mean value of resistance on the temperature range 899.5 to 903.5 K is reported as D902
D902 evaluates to 26.3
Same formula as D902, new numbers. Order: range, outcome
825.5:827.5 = 30.6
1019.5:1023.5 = 31.2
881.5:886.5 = 27.6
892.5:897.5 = 26.6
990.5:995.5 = 28.1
